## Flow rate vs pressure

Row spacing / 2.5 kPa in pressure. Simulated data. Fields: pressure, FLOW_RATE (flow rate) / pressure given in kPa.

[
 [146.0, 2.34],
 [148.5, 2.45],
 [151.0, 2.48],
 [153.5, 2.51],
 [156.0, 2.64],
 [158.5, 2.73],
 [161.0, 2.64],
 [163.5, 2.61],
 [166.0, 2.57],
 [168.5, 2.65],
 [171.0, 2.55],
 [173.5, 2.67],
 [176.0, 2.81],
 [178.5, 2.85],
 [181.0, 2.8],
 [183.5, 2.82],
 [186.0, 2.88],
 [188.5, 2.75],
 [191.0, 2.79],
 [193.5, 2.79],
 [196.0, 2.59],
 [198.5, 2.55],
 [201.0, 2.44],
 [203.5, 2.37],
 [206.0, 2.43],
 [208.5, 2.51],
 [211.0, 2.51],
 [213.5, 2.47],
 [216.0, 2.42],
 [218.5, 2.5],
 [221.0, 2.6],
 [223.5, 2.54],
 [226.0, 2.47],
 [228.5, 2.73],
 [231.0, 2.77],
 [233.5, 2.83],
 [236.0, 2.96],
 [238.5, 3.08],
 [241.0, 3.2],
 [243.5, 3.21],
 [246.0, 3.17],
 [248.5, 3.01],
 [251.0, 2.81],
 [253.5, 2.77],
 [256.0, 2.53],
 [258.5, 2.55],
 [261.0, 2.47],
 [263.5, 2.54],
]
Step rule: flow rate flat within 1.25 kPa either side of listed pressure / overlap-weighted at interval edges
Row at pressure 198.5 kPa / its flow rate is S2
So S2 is 2.55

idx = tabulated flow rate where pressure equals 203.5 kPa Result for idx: 2.37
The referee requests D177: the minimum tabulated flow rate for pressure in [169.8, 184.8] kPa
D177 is 2.55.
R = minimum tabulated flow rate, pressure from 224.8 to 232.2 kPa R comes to 2.47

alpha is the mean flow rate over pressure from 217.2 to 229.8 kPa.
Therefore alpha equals 2.57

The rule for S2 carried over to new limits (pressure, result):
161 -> 2.64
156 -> 2.64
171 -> 2.55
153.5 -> 2.51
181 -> 2.8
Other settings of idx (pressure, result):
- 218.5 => 2.5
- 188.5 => 2.75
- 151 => 2.48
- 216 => 2.42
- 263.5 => 2.54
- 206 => 2.43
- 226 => 2.47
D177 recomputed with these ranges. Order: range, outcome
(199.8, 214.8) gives 2.37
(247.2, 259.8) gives 2.53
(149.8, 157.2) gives 2.48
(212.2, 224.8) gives 2.42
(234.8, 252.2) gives 2.81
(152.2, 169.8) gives 2.51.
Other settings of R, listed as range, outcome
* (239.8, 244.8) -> 3.2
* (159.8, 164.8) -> 2.61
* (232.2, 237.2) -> 2.83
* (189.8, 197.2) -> 2.59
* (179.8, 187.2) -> 2.8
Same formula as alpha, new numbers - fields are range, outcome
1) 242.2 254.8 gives 2.99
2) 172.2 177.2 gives 2.74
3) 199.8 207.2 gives 2.41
